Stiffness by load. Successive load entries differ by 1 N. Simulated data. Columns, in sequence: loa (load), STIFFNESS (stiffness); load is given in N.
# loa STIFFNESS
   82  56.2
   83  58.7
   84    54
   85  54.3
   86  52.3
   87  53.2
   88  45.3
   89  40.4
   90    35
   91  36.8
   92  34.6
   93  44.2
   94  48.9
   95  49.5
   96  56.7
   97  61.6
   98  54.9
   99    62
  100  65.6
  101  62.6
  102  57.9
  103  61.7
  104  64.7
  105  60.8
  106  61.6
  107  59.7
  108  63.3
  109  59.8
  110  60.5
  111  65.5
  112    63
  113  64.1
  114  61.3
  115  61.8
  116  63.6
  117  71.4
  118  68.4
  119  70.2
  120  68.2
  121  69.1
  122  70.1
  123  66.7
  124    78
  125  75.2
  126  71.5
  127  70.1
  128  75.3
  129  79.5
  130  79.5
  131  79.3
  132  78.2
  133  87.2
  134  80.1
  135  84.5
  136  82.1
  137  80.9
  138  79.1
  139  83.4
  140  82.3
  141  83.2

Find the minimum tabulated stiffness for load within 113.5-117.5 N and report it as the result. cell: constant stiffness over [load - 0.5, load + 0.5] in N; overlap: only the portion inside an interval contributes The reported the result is 61.3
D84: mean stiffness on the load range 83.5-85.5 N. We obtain 54.1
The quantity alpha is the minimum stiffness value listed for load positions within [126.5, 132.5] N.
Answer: 70.1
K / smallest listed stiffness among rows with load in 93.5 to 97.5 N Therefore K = 48.9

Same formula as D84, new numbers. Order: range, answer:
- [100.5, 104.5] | 61.7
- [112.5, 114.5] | 62.7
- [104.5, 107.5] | 60.7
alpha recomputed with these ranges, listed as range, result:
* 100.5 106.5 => 57.9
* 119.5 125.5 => 66.7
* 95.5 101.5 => 54.9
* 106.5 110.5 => 59.7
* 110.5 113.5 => 63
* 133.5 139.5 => 79.1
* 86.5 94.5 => 34.6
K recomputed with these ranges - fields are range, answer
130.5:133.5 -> 78.2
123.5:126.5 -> 71.5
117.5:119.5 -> 68.4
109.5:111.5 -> 60.5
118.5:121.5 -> 68.2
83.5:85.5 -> 54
